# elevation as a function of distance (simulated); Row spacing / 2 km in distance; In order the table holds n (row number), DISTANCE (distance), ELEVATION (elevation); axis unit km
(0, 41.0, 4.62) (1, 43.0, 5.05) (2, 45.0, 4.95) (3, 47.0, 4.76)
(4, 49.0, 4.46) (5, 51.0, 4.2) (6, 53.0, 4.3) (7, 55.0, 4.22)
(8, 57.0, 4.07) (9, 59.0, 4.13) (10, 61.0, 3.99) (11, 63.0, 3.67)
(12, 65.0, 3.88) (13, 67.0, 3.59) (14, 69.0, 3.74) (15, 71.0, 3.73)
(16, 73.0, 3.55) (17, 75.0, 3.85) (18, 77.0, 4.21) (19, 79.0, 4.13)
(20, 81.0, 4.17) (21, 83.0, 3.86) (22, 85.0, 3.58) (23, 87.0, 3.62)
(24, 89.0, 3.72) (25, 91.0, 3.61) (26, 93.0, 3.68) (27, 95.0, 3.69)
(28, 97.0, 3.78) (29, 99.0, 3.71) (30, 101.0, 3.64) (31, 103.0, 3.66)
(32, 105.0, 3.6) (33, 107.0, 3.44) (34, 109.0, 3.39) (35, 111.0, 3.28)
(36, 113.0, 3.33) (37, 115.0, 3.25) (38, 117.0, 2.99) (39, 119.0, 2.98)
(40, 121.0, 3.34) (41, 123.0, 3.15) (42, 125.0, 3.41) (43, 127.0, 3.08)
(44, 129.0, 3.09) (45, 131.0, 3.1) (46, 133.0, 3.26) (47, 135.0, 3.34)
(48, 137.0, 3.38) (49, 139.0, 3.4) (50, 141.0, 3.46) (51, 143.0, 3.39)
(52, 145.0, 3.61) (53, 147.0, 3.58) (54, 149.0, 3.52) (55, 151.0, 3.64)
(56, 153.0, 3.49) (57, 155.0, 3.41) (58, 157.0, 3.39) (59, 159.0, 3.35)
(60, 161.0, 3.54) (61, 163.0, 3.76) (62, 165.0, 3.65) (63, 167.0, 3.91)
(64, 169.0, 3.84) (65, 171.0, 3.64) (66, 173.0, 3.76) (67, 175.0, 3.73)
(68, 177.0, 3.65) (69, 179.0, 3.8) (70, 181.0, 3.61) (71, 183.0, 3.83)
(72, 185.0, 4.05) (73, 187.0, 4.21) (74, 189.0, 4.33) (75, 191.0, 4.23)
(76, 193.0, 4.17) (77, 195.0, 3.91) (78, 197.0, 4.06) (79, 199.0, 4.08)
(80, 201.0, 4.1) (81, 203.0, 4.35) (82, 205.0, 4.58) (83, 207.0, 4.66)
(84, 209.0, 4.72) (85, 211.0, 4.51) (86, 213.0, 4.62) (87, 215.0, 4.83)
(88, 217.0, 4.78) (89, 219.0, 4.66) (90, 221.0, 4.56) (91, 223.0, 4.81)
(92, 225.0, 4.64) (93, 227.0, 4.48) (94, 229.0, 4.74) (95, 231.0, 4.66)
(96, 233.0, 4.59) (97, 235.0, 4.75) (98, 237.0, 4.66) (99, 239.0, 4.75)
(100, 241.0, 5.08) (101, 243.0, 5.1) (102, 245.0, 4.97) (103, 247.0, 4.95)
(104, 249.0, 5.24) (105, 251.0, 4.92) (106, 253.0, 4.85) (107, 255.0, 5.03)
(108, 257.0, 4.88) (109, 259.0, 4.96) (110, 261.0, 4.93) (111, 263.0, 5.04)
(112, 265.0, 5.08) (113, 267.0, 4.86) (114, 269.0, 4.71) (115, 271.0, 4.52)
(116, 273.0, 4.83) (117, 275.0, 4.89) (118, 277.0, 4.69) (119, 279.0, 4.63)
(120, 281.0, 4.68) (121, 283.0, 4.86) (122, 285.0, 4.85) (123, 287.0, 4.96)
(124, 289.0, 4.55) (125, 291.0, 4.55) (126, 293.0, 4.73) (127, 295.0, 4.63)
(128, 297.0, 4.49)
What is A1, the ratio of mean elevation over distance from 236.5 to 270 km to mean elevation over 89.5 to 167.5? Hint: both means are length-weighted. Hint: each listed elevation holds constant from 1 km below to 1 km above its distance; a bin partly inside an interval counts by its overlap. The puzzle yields 1.4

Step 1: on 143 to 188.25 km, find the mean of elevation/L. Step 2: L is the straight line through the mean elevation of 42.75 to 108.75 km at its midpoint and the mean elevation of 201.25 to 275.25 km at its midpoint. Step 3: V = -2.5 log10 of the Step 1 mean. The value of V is 0.20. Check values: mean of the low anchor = 3.93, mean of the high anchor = 4.78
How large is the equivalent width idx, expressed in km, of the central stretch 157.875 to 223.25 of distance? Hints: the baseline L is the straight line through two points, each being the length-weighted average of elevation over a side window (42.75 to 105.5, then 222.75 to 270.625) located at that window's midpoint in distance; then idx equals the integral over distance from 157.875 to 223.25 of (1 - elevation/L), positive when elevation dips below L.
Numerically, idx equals 6.43 km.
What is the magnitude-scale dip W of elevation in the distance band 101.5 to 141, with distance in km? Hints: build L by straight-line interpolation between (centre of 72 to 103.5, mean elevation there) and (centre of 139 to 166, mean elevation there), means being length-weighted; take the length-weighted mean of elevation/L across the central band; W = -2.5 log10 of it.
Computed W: 0.11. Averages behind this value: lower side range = 3.78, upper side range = 3.52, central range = 3.3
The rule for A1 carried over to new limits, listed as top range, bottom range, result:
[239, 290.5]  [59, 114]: 1.31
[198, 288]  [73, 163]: 1.36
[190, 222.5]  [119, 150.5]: 1.33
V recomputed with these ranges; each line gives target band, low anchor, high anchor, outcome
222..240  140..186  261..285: -0.08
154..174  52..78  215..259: 0.22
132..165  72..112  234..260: 0.19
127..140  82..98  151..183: 0.13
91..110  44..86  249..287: 0.16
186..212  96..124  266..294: -0.05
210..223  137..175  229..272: -0.06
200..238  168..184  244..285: -0.08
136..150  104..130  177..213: 0.03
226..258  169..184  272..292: -0.12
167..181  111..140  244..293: 0.01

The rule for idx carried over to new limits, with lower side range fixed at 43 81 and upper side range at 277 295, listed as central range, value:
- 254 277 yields -1.1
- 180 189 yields 1.0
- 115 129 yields 3.6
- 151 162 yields 2.3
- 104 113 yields 1.7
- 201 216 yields -0.2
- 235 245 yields -0.6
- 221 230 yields -0.2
